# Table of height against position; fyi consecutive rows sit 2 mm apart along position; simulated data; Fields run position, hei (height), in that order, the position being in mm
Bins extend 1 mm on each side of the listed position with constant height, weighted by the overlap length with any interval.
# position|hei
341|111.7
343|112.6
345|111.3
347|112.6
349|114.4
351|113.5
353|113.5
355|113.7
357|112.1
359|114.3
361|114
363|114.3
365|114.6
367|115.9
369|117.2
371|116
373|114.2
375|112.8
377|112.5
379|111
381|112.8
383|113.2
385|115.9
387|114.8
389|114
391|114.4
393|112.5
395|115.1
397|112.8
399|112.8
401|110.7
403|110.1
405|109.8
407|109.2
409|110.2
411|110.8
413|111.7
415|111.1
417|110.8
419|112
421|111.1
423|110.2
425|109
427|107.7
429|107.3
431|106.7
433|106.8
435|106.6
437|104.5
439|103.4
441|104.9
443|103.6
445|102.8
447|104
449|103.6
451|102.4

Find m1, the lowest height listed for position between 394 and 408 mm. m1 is 109.2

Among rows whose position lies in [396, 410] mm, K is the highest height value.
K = 112.8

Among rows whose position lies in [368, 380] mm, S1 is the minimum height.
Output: 111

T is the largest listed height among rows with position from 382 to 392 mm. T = 115.9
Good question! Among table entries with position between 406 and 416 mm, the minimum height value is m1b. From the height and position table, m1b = 109.2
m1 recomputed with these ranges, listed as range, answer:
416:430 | 107.3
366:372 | 115.9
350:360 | 112.1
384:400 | 112.5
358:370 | 114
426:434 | 106.7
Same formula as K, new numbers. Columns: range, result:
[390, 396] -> 115.1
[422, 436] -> 110.2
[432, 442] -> 106.8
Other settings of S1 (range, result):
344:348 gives 111.3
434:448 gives 102.8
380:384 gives 112.8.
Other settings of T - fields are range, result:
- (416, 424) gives 112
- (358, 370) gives 117.2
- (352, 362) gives 114.3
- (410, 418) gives 111.7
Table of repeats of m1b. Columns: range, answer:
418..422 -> 111.1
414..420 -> 110.8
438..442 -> 103.4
